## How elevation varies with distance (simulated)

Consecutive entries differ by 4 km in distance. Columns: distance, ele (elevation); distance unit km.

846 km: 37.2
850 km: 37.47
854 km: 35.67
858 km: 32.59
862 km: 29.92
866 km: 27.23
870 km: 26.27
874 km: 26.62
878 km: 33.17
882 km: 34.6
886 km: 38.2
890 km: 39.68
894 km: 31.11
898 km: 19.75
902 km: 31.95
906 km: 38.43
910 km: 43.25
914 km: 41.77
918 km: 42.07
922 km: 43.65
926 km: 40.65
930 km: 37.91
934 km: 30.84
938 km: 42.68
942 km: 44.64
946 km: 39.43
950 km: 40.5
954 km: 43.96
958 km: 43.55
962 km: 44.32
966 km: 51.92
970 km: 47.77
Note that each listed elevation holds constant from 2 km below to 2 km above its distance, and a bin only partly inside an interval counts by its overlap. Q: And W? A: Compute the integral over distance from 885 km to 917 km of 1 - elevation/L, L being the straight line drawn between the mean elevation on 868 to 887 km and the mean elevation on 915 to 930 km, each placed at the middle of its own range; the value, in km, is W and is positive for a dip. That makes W 0.9 km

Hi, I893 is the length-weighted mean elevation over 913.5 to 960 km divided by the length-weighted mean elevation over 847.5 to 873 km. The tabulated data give 1.30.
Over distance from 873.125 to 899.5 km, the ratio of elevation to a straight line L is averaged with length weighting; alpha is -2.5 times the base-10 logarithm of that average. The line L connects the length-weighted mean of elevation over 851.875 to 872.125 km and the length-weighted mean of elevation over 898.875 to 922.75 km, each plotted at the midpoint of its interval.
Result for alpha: 0.07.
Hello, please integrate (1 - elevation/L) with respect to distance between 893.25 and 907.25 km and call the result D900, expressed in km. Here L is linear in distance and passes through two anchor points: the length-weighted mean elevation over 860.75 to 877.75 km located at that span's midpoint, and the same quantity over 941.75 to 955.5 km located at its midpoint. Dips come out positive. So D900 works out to 1.52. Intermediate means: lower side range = 28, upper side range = 41.7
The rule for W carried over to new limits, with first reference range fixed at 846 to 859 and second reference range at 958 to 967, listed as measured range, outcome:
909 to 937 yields 1.76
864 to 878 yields 3.72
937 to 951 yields 0.93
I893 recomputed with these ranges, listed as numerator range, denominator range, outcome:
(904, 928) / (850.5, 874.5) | 1.37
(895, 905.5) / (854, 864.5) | 0.88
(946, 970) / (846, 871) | 1.39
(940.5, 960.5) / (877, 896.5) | 1.21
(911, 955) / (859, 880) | 1.41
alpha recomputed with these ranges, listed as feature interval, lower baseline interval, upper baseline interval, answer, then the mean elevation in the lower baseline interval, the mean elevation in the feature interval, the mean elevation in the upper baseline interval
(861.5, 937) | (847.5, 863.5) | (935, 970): 0.11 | 34.1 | 34.8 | 43.7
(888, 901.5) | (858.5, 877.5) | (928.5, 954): 0.07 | 28.4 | 30.4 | 39.7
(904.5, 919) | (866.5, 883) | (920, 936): -0.16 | 29.6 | 41.4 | 38.3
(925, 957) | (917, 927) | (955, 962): 0.08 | 42.3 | 40.2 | 43.8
